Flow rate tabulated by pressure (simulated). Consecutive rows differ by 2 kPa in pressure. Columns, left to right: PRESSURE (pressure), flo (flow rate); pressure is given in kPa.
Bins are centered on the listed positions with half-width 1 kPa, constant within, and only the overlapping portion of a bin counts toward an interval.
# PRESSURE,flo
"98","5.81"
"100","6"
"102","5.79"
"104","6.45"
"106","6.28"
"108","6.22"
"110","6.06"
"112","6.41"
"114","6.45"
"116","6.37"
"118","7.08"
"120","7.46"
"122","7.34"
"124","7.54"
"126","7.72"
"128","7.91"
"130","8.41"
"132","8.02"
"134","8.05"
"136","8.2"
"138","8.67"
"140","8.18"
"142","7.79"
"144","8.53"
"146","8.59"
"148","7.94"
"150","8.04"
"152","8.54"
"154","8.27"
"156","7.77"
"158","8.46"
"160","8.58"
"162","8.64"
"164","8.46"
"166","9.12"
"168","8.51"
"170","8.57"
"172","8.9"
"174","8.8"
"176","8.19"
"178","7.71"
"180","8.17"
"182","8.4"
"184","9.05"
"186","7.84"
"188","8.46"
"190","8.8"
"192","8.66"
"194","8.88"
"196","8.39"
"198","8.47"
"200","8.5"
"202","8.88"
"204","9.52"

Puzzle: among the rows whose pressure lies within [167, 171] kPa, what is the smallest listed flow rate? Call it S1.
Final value 8.51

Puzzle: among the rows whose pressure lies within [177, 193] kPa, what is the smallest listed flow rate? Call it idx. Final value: 7.71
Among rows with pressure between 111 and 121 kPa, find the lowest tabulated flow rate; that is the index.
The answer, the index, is 6.37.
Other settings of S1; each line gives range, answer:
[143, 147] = 8.53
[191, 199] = 8.39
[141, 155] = 7.79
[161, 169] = 8.46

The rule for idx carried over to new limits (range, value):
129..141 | 8.02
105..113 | 6.06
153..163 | 7.77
